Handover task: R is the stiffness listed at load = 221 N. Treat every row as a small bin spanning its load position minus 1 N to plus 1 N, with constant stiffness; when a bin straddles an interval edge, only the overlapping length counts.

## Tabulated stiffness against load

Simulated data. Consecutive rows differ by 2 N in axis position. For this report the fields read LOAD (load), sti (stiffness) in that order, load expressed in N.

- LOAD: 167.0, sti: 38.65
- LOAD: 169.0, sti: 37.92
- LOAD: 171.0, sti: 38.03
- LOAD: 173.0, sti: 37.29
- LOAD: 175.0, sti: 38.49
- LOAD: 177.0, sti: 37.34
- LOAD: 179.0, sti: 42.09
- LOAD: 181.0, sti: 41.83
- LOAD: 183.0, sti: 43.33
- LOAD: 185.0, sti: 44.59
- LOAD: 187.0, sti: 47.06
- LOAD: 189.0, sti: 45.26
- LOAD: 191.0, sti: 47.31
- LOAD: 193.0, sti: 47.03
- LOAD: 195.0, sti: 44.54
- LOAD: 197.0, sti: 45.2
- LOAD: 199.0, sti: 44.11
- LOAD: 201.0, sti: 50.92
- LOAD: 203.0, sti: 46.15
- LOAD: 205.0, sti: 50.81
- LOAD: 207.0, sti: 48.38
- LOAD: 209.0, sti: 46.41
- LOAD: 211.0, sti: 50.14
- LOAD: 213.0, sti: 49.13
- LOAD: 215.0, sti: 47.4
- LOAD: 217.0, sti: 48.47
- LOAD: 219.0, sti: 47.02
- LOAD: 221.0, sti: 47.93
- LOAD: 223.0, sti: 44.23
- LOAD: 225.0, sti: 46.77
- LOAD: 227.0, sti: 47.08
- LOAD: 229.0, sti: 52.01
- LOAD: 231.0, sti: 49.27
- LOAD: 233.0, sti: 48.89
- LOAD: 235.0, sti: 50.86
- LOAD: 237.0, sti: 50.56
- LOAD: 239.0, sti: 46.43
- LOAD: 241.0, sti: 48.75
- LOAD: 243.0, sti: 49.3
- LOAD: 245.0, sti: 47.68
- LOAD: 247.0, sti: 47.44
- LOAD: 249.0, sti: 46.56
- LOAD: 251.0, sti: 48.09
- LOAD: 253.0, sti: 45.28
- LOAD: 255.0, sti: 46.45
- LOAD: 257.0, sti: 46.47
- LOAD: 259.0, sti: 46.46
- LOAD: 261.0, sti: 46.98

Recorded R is 47.93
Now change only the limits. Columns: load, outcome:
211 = 50.14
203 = 46.15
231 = 49.27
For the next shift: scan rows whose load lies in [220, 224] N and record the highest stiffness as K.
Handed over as 47.93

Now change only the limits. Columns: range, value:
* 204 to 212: 50.81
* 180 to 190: 47.06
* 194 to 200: 45.2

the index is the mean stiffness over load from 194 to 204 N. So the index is 46.2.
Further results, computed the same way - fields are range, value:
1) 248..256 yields 46.6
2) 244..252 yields 47.4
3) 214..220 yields 47.6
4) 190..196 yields 46.3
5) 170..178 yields 37.8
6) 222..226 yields 45.5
